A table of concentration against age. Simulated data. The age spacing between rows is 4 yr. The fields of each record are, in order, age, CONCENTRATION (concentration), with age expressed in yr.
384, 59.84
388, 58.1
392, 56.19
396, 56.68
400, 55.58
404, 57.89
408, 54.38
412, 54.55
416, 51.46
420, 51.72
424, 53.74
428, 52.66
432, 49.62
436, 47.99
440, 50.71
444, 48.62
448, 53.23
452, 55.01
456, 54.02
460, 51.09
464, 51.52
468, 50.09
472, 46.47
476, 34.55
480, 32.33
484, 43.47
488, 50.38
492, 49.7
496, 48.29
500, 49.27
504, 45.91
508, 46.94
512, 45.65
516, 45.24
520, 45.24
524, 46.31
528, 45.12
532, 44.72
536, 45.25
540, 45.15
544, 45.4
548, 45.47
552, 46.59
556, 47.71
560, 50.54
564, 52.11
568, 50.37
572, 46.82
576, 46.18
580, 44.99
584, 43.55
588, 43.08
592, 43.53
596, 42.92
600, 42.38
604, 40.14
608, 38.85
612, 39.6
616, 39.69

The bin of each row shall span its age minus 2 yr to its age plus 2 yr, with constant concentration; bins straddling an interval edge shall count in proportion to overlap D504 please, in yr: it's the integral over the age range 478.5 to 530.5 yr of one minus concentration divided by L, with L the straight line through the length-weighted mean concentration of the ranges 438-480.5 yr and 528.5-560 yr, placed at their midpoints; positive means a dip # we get 1.5 yr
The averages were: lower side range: 48.5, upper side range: 46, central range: 45.8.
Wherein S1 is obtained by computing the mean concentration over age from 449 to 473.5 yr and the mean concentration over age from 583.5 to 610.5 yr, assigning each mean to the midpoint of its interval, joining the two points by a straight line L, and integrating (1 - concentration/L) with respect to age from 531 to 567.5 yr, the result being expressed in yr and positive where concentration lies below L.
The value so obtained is -1.56 yr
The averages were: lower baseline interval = 51.5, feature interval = 47.2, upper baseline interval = 41.9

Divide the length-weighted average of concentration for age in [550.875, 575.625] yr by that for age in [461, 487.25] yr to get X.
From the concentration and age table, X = 1.1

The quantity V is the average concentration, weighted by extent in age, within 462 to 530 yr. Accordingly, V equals 45.7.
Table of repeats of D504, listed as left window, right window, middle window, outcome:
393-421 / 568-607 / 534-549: 0.4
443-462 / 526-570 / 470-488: 3.7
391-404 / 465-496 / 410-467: -1.7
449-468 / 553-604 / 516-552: 2.2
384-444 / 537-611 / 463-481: 2.7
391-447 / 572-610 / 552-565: -1.3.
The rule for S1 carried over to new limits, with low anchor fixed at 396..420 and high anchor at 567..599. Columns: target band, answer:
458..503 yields 4.0 yr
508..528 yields 1.2 yr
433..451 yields 0.8 yr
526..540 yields 0.8 yr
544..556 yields 0.1 yr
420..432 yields 0.3 yr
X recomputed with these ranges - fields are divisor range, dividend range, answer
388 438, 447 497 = 0.89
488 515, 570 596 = 0.93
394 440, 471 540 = 0.85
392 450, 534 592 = 0.88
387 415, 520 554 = 0.81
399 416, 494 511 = 0.86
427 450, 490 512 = 0.95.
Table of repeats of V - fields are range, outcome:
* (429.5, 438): 49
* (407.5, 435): 52.3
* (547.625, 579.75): 48.2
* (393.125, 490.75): 50.4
